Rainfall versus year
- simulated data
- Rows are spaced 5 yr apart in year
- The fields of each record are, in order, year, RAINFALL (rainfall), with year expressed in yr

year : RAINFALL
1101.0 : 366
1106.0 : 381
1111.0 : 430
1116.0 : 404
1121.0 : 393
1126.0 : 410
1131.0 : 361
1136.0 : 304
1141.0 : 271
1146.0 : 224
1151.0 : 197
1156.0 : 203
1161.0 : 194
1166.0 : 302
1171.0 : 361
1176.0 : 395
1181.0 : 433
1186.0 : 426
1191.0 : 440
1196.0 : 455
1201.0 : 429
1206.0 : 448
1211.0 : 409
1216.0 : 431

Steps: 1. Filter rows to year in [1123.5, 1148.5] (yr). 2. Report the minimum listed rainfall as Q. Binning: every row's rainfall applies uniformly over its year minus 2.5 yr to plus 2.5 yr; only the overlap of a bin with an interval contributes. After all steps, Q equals 224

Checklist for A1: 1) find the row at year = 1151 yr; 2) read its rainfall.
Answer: 197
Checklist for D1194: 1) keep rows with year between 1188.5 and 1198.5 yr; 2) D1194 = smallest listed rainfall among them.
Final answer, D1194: 440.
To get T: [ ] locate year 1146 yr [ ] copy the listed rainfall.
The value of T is 224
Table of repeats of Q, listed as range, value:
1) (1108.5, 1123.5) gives 393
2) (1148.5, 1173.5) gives 194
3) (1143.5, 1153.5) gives 197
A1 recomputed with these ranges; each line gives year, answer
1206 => 448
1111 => 430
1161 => 194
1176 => 395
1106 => 381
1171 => 361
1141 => 271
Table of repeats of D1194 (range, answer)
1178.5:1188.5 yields 426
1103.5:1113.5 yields 381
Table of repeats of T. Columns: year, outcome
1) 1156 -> 203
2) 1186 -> 426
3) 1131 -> 361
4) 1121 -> 393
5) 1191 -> 440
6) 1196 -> 455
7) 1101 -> 366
